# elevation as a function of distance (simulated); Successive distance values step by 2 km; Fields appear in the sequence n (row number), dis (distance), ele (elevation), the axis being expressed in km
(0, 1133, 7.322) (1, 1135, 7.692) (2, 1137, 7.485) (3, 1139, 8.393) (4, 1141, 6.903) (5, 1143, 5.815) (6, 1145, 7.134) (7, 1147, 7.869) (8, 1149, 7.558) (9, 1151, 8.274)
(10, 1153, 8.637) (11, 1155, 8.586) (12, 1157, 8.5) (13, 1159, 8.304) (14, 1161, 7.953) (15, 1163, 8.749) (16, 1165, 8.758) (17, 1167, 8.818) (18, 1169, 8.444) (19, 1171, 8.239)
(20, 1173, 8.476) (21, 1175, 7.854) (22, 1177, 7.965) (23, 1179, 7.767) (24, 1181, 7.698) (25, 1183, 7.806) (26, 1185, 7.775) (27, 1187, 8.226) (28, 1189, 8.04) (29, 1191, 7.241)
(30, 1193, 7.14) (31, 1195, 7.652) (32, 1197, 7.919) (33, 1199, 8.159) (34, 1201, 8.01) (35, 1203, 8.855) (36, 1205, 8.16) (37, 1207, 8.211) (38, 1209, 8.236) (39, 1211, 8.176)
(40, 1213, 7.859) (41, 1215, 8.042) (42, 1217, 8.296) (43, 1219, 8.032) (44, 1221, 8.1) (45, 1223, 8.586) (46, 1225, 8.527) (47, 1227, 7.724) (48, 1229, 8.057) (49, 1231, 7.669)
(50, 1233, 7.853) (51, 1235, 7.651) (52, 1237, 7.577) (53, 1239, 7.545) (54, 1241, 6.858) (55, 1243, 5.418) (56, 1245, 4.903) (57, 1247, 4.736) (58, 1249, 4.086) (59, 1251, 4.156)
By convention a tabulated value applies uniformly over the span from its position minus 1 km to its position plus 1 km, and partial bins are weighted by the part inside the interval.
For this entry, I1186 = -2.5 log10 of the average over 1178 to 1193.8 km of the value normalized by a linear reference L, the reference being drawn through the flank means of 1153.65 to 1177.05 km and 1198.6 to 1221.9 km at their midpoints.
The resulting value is 0.08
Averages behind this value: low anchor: 8.41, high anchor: 8.18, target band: 7.72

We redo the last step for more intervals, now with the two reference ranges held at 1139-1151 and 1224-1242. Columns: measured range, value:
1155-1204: -0.09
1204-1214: -0.07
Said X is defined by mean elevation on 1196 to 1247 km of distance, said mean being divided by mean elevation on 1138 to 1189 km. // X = 1.0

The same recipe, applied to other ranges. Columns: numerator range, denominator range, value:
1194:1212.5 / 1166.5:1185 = 1.01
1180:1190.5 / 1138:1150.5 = 1.08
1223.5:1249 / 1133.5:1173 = 0.87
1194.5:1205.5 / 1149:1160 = 0.97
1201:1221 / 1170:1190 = 1.03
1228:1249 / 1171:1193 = 0.85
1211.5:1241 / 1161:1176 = 0.94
